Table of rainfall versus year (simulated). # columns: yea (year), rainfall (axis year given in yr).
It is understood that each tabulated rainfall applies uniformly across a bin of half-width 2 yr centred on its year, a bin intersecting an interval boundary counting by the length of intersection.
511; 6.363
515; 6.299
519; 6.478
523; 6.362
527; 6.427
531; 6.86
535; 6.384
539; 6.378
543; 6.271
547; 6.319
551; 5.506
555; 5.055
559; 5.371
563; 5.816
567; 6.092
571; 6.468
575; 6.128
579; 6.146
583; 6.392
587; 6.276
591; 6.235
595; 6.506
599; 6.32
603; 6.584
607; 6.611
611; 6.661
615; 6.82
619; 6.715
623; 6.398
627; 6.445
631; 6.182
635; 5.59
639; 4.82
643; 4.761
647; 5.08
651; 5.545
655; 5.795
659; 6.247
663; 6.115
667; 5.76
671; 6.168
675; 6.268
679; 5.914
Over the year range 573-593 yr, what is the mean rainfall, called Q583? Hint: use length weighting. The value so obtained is 6.24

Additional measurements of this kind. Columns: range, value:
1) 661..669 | 5.94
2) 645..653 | 5.31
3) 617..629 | 6.52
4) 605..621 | 6.7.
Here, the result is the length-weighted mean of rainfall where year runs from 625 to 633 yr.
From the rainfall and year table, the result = 6.31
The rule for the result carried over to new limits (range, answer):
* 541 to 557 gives 5.79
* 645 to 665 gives 5.76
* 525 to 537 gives 6.56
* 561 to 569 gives 5.95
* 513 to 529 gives 6.39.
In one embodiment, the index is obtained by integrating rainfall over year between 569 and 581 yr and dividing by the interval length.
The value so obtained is 6.25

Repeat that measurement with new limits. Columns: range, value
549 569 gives 5.57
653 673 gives 6.02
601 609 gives 6.6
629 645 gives 5.34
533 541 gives 6.38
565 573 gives 6.28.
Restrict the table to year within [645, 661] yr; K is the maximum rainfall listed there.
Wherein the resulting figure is 6.247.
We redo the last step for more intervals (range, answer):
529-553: 6.86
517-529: 6.478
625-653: 6.445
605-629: 6.82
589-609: 6.611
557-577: 6.468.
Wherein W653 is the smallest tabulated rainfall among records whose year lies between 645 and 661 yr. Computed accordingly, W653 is 5.08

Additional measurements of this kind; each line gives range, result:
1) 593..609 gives 6.32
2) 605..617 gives 6.611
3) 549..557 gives 5.055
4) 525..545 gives 6.271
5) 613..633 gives 6.182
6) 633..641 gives 4.82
